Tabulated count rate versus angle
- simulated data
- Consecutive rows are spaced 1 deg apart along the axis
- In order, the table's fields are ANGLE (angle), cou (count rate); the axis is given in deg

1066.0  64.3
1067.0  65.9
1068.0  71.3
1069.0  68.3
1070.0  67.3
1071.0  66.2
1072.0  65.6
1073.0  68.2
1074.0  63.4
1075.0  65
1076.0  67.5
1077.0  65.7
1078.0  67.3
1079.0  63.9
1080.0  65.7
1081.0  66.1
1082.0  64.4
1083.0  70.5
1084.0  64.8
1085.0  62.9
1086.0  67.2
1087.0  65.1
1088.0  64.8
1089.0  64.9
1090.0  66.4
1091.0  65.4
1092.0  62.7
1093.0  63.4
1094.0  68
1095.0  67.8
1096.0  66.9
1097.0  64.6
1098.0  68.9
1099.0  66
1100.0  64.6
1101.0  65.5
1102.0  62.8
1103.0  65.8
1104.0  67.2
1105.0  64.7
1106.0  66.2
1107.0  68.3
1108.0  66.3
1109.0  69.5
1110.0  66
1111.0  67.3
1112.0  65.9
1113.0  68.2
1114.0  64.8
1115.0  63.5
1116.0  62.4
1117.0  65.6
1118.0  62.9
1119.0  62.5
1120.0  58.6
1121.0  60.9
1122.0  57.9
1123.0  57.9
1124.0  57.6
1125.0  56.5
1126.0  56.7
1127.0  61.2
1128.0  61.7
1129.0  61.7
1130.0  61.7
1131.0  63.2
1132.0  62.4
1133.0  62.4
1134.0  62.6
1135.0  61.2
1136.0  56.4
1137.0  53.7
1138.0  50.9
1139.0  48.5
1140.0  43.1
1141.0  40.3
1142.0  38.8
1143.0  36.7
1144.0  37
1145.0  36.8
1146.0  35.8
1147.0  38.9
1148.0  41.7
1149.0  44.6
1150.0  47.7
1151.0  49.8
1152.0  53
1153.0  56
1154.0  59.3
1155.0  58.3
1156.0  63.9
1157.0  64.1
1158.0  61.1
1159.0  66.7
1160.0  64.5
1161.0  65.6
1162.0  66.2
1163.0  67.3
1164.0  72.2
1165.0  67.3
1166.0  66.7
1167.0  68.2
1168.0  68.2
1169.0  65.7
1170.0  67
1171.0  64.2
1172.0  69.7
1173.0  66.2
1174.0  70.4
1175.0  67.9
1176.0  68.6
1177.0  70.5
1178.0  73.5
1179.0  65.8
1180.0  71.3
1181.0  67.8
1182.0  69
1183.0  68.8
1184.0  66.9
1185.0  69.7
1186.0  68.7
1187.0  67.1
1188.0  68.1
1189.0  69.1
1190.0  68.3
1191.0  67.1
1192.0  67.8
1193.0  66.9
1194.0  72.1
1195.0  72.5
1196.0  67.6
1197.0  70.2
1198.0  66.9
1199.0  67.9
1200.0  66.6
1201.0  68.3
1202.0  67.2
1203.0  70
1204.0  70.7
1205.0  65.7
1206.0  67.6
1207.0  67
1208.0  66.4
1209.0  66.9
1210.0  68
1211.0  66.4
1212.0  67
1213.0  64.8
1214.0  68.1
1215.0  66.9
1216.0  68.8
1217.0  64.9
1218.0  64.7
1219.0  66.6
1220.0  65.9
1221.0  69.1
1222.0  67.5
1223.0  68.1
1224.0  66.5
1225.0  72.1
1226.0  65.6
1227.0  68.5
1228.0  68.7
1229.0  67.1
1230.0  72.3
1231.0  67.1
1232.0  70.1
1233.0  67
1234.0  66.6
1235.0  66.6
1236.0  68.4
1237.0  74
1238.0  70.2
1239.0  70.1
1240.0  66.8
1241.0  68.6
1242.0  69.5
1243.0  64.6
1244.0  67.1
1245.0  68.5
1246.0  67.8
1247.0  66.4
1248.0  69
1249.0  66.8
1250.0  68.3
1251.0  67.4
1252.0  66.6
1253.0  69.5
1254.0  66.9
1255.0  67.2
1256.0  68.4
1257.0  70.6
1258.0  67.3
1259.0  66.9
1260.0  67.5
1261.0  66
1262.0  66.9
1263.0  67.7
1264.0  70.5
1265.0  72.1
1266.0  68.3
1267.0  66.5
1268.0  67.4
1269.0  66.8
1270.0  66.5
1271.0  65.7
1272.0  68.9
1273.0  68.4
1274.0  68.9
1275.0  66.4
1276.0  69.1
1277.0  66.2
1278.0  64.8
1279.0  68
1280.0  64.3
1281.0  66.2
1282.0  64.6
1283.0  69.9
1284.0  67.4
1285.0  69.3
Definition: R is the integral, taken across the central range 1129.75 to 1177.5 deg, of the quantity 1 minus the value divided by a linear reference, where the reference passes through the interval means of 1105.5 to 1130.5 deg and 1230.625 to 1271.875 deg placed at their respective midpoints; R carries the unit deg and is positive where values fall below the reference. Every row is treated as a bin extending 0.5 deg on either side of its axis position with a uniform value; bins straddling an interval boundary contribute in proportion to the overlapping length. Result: 4.86 deg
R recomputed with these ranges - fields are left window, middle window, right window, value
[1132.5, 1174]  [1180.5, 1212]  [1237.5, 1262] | -3.4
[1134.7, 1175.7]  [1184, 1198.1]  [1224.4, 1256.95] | -1.6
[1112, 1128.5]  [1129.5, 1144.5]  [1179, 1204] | 2.6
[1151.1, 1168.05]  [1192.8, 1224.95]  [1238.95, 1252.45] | -0.9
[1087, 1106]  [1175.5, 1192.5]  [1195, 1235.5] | -0.4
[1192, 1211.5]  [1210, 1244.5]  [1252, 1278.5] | 0.1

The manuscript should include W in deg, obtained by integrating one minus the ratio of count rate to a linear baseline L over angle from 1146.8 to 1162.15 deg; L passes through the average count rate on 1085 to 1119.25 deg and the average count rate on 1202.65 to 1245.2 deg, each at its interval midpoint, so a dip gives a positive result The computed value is 2.3 deg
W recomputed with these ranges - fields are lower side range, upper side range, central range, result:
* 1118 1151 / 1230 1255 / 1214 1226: -0.4 deg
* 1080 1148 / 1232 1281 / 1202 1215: -0.4 deg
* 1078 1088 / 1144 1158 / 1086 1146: -2.2 deg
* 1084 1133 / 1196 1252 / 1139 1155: 5.1 deg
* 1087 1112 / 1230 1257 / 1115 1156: 7.8 deg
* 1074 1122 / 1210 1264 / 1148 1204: 0.8 deg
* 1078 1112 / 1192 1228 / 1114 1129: 1.3 deg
